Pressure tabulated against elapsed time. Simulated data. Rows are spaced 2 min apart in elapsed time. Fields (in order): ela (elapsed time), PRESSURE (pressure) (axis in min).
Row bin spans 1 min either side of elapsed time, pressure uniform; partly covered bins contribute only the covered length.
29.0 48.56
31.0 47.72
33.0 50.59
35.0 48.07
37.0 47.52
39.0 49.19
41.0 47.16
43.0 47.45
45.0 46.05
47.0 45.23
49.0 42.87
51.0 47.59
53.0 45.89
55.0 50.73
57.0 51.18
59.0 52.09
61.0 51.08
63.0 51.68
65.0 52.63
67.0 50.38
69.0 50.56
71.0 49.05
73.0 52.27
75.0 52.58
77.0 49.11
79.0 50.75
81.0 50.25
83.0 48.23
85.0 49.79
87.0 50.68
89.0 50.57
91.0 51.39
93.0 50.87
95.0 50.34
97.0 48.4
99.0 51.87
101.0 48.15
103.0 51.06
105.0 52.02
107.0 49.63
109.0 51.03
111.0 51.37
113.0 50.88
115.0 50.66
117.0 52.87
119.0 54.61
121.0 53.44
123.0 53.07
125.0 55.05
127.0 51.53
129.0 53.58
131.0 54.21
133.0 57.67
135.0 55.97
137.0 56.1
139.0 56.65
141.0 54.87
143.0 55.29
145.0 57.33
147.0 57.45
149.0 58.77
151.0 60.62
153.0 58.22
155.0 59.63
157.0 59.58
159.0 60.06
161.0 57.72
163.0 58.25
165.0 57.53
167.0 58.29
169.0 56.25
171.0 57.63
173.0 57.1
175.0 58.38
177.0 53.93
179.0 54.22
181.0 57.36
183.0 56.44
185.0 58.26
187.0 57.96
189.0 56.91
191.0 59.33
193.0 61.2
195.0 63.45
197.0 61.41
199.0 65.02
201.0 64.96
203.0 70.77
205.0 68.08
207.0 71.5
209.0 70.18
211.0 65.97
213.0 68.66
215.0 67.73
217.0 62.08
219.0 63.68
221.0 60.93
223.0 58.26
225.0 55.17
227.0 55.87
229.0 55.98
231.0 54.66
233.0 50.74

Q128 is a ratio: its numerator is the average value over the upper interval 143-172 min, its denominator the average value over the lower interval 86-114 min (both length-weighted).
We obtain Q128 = 1.15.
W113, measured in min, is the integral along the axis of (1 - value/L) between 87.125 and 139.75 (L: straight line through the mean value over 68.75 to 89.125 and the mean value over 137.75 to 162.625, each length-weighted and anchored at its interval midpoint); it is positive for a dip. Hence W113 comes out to 1.6 min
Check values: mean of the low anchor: 50.3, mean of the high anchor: 58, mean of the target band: 52.4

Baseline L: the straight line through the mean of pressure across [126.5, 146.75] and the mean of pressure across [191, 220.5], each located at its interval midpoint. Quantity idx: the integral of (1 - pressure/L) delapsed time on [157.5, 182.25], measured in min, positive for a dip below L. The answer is 1.3 min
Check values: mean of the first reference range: 55.5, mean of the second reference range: 65.7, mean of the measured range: 57.3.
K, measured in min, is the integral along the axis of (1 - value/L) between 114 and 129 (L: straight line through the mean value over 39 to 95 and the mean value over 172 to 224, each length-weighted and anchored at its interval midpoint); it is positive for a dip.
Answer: 0.5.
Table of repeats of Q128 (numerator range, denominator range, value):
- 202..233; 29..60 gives 1.31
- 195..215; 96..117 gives 1.33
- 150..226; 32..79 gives 1.24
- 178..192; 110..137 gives 1.07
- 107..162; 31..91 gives 1.12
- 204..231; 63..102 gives 1.25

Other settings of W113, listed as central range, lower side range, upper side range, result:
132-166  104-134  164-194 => -1.6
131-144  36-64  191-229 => 0.2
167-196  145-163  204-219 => 2.4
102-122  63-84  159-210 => 0.8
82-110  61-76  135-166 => 1.7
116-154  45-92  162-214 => 0.3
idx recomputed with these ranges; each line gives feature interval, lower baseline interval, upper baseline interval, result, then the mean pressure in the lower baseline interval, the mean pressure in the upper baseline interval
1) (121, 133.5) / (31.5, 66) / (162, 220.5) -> 0.4 min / 48.6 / 61.5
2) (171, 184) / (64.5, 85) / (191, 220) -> 1.3 min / 50.5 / 65.8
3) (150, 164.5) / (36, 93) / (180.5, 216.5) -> 0.0 min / 49.5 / 63.7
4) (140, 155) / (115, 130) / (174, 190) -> -0.8 min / 53.3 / 56.7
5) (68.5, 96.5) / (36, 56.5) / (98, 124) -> -0.5 min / 47.1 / 51.6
